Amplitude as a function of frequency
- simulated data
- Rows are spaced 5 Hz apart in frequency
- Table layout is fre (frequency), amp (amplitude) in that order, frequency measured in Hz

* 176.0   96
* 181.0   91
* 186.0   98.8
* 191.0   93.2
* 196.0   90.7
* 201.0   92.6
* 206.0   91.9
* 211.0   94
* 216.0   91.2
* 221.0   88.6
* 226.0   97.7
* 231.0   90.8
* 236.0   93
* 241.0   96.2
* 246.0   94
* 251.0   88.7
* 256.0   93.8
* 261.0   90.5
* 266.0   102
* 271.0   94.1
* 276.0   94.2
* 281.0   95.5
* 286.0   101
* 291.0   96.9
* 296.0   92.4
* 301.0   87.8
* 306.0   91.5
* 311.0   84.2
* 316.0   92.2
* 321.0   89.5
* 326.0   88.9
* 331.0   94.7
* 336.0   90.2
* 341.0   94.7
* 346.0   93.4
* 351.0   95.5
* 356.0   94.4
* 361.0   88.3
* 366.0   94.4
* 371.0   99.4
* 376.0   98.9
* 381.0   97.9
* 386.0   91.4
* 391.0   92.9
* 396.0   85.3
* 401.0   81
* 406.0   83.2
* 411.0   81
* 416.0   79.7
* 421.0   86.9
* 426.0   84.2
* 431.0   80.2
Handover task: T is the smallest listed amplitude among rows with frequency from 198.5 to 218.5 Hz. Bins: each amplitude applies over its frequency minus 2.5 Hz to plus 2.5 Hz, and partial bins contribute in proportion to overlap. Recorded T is 91.2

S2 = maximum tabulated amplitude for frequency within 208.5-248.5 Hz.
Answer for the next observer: 97.7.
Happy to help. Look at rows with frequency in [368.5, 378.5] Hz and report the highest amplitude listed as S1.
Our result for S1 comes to 99.4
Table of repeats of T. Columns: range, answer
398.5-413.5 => 81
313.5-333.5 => 88.9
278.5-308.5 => 87.8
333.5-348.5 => 90.2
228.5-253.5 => 88.7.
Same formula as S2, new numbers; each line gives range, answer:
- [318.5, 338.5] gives 94.7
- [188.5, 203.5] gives 93.2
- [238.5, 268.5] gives 102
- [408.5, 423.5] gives 86.9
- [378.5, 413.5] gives 97.9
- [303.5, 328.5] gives 92.2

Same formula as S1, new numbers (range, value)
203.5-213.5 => 94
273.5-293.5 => 101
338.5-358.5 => 95.5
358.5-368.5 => 94.4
